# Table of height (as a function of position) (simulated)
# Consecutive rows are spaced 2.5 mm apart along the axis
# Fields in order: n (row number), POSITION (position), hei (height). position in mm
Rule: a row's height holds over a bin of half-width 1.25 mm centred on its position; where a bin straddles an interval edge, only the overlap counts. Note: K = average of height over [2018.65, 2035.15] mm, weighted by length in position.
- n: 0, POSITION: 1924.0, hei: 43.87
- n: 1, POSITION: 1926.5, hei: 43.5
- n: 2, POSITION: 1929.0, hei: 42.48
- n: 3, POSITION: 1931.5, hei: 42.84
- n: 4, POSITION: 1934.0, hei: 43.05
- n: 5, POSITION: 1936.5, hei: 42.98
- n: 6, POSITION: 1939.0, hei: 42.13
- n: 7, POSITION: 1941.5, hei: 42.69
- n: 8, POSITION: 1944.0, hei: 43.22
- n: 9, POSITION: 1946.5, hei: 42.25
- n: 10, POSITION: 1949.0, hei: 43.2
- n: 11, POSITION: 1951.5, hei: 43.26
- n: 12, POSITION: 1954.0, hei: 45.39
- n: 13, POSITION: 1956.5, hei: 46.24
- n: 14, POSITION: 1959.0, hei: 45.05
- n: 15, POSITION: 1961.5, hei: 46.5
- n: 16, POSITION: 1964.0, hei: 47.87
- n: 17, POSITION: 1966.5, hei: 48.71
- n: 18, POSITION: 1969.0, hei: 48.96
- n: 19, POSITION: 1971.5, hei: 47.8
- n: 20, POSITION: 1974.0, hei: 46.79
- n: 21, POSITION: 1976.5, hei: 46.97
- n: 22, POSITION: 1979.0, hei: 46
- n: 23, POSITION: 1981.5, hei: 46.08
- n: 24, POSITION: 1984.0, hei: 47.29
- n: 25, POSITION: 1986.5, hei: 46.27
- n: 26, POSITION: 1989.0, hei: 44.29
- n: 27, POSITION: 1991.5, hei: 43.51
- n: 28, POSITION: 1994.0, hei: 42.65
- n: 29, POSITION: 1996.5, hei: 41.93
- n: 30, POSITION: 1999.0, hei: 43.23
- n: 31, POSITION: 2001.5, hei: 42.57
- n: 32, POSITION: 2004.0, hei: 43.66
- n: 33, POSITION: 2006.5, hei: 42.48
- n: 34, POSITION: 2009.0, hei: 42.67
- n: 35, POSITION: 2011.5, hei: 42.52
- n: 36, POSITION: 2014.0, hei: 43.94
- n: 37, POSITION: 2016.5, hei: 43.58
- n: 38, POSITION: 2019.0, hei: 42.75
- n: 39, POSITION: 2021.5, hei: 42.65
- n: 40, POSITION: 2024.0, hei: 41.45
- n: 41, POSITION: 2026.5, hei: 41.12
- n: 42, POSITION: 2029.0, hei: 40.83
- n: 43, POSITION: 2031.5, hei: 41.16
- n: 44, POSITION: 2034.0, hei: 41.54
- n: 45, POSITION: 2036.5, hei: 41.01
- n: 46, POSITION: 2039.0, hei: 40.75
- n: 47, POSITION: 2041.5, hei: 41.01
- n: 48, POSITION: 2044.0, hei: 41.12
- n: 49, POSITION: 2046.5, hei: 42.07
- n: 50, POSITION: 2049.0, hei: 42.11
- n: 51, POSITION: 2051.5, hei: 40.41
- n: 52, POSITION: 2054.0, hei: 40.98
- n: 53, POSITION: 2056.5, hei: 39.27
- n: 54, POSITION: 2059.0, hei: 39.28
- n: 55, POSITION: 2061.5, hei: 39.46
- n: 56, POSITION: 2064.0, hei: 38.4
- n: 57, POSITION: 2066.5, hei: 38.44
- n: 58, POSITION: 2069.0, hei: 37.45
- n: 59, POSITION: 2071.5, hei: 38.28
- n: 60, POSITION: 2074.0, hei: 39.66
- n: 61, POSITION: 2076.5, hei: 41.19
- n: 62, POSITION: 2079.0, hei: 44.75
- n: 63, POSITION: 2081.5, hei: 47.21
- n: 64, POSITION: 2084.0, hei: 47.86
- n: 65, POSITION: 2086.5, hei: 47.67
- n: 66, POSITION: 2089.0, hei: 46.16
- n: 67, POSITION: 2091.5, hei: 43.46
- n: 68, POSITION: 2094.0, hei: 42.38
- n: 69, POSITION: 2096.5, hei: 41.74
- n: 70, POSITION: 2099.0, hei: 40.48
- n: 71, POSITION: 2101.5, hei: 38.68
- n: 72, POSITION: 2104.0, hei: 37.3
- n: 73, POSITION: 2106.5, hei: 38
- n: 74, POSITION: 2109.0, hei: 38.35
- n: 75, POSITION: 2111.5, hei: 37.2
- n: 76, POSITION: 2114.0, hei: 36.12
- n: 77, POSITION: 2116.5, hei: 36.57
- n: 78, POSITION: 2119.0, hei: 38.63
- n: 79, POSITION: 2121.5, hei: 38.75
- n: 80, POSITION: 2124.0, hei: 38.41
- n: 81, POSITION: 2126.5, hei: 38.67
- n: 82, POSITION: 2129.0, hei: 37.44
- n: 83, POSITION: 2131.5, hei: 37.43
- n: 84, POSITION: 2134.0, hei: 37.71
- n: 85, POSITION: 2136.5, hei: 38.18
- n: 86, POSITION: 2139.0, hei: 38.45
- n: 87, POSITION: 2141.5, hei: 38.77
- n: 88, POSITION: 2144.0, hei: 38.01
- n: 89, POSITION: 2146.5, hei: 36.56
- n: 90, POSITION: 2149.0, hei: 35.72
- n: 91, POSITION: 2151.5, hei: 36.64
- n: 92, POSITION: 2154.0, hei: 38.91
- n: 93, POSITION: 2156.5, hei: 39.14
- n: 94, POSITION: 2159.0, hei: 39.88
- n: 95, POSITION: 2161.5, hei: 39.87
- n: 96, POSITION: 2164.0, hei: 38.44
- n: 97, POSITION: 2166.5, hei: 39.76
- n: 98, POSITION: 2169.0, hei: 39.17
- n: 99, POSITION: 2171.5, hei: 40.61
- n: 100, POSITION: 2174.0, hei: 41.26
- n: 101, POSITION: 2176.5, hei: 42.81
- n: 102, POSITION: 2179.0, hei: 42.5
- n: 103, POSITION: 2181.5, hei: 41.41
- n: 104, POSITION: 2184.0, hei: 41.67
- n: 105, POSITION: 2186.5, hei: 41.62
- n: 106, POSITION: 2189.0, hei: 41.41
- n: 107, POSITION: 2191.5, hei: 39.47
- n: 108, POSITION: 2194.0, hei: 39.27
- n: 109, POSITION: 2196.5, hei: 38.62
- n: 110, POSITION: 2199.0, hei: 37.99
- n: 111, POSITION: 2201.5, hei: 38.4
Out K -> 41.6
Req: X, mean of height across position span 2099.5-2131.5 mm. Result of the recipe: 37.9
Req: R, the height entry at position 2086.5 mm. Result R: 47.67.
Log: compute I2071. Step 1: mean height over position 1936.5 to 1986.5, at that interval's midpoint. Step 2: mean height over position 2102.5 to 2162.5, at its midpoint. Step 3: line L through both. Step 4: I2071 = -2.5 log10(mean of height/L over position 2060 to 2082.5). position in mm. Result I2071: 0.01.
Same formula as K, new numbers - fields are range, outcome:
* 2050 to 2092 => 41.7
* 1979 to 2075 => 41.8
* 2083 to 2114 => 41.3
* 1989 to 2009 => 42.9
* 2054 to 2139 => 40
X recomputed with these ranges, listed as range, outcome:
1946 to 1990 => 46.1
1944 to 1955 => 43.4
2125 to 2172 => 38.4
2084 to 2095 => 45.3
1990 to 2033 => 42.5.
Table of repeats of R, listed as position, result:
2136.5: 38.18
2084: 47.86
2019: 42.75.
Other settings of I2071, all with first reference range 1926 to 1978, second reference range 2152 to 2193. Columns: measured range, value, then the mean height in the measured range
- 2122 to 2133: 0.090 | 38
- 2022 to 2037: 0.052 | 41.3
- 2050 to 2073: 0.093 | 39.1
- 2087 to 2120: 0.054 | 39.8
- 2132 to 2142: 0.081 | 38.2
